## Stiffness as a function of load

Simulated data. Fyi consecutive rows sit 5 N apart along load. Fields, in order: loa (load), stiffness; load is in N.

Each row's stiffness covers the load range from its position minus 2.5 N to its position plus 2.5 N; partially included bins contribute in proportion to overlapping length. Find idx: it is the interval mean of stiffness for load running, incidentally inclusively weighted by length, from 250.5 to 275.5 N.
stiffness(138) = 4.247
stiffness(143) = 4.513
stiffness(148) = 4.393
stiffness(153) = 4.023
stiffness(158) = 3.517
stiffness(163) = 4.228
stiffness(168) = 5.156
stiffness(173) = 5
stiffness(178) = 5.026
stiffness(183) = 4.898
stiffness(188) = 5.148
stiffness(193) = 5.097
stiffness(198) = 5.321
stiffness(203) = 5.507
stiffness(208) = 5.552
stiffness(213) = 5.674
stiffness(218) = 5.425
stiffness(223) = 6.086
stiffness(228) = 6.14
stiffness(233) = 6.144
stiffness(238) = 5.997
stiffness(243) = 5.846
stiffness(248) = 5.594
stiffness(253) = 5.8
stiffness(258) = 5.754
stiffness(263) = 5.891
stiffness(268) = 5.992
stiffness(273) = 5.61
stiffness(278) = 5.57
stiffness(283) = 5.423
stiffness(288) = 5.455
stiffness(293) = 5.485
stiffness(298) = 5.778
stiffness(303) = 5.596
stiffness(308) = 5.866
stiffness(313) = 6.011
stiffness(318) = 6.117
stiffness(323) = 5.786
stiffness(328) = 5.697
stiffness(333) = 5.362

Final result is 5.81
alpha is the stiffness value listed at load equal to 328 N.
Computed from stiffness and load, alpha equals 5.697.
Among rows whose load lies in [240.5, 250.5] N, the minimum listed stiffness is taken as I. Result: 5.594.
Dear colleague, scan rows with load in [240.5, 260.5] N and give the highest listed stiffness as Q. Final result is 5.846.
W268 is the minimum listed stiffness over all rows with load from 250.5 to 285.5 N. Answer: 5.423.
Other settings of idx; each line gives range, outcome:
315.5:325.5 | 5.95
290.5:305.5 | 5.62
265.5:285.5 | 5.65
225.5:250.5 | 5.94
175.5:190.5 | 5.02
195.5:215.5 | 5.51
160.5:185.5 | 4.86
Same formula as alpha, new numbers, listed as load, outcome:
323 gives 5.786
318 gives 6.117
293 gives 5.485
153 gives 4.023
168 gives 5.156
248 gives 5.594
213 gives 5.674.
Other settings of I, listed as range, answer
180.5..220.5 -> 4.898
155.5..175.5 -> 3.517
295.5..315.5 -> 5.596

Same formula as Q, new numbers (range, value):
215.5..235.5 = 6.144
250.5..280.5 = 5.992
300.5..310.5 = 5.866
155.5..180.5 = 5.156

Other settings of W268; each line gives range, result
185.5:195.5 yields 5.097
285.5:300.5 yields 5.455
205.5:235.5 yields 5.425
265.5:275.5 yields 5.61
